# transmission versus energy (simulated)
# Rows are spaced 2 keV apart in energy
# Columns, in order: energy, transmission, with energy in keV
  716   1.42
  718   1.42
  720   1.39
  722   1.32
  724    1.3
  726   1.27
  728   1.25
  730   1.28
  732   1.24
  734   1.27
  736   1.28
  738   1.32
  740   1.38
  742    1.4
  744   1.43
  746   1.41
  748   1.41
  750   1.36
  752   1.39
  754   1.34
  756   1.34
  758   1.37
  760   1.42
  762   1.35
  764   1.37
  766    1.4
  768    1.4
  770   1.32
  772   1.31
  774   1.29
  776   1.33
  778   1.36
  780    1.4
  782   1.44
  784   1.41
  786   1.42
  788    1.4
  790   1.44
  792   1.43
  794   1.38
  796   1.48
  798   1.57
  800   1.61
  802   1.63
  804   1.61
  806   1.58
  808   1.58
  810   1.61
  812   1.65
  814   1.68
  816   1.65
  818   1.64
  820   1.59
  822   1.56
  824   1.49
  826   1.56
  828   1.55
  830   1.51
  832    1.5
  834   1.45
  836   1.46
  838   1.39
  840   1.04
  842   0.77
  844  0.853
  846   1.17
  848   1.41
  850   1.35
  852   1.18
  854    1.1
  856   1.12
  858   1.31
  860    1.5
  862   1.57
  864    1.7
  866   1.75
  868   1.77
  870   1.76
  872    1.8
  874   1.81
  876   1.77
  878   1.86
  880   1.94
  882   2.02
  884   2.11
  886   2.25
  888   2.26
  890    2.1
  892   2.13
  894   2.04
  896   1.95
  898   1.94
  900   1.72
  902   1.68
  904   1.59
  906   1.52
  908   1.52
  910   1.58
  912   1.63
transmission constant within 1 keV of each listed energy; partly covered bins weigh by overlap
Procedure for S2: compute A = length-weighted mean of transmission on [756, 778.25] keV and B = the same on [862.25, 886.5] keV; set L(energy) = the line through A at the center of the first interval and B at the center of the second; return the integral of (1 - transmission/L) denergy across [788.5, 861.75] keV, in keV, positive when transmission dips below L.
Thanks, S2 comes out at 8.4 keV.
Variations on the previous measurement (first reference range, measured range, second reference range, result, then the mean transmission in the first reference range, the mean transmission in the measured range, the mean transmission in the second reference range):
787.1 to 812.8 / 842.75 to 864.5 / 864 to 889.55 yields 6.3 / 1.54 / 1.28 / 1.92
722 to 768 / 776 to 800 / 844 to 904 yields 0.6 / 1.35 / 1.43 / 1.71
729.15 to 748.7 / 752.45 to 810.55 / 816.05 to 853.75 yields -3.5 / 1.34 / 1.43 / 1.36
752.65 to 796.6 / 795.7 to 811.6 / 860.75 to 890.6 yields -0.7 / 1.38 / 1.59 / 1.89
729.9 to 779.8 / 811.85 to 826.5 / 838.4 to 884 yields -1.7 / 1.35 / 1.6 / 1.49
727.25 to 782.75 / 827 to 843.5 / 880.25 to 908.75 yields 3.5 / 1.35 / 1.32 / 1.92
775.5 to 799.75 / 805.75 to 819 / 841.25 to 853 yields -3.3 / 1.43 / 1.63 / 1.13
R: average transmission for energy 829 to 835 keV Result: 1.49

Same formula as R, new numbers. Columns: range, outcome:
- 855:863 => 1.38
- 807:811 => 1.6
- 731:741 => 1.3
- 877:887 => 2.04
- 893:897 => 2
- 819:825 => 1.55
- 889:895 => 2.09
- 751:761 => 1.37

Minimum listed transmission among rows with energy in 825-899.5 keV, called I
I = 0.77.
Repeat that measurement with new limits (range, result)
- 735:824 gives 1.28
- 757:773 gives 1.31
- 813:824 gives 1.49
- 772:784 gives 1.29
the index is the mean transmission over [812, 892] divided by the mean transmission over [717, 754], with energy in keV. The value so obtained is 1.18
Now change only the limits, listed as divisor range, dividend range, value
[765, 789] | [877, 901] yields 1.48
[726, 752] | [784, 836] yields 1.15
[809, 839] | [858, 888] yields 1.18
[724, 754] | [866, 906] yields 1.43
